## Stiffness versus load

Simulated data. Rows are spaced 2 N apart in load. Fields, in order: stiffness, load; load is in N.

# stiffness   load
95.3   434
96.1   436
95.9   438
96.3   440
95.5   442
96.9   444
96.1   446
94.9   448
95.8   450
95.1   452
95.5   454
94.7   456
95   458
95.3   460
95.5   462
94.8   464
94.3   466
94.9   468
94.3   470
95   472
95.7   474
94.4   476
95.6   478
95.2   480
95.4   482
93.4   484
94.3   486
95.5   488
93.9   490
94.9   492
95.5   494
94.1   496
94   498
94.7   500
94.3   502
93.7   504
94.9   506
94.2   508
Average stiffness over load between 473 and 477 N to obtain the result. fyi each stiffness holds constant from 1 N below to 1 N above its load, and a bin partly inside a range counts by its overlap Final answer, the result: 95.1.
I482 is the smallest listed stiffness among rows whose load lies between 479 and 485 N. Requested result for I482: 93.4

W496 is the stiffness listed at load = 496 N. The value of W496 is 94.1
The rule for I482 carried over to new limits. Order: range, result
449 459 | 94.7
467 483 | 94.3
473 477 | 94.4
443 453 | 94.9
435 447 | 95.5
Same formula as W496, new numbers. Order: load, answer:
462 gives 95.5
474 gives 95.7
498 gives 94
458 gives 95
